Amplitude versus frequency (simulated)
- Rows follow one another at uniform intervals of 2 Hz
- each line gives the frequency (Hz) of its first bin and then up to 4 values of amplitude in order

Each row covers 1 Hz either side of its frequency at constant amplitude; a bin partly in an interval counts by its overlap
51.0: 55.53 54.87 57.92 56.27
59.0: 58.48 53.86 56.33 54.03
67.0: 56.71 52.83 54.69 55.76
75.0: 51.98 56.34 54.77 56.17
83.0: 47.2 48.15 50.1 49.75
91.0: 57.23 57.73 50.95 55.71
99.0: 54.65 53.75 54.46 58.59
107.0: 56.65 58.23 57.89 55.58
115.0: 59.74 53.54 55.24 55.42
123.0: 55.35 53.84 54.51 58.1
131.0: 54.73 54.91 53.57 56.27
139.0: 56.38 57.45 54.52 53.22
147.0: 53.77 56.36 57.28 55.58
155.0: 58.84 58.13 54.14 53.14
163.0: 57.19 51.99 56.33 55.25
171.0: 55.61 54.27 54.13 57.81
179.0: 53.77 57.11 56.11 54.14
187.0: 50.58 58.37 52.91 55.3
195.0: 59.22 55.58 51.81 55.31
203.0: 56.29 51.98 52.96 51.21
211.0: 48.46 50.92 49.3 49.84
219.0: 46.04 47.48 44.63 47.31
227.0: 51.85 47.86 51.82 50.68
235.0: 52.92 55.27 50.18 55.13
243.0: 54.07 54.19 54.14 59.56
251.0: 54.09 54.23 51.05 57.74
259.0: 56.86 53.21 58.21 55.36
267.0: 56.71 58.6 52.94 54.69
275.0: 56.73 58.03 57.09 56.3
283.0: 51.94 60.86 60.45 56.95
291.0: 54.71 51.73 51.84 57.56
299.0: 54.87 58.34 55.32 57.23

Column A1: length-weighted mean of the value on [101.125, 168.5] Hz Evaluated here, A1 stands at 55.8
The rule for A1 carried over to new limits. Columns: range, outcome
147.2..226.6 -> 53.6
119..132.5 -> 55.3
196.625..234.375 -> 50.5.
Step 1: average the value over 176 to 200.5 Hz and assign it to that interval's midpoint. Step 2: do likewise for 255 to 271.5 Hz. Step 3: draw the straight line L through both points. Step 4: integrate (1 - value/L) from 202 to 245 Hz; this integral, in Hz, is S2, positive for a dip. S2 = 3.66 Hz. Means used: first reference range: 55.2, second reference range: 56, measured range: 50.9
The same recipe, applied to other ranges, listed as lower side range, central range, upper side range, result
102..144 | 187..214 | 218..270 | 0.17 Hz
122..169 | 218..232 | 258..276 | 1.91 Hz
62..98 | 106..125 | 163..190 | -0.72 Hz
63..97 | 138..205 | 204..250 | -4.17 Hz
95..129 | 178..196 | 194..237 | -0.97 Hz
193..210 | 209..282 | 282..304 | 2.62 Hz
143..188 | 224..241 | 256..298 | 1.38 Hz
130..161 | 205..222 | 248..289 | 1.91 Hz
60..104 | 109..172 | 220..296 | -2.05 Hz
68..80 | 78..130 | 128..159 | 0.28 Hz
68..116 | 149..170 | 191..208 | -0.45 Hz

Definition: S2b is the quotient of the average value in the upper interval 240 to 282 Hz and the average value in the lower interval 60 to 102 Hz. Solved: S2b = 1.04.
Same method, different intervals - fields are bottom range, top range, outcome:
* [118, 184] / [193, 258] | 0.94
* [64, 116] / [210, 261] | 0.95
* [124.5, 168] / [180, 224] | 0.95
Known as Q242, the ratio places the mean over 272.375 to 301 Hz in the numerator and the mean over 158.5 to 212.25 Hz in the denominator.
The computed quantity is 1.03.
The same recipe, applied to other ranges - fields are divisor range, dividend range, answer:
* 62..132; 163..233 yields 0.96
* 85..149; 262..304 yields 1.02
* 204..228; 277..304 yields 1.14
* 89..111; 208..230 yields 0.87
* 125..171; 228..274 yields 0.98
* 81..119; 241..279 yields 1.02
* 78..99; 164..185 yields 1.04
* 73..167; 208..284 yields 0.96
